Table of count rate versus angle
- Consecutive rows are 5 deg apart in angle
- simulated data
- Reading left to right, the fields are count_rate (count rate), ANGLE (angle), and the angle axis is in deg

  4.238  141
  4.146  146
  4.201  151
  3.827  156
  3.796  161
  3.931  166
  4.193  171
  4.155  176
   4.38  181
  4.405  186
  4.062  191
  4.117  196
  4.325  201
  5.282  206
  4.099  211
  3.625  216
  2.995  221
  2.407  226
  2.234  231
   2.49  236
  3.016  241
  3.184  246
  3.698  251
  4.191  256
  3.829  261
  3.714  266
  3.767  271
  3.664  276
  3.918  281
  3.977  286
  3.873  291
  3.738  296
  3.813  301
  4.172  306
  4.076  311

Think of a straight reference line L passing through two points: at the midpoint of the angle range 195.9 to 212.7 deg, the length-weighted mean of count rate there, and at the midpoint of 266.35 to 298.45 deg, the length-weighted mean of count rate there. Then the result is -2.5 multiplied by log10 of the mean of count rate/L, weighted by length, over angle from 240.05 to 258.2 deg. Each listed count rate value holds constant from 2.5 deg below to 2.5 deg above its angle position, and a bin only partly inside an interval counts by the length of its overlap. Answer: 0.16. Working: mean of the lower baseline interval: 4.52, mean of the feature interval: 3.55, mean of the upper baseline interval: 3.82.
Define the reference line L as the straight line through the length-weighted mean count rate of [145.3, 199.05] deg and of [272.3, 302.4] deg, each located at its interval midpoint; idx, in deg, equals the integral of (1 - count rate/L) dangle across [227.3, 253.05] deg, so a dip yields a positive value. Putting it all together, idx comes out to 6.9 deg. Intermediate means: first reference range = 4.11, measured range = 2.89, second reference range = 3.83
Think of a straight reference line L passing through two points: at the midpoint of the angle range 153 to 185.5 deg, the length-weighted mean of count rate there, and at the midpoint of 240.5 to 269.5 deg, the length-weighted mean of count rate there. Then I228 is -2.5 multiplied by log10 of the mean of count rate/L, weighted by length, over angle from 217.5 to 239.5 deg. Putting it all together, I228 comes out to 0.41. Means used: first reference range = 4.07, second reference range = 3.65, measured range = 2.6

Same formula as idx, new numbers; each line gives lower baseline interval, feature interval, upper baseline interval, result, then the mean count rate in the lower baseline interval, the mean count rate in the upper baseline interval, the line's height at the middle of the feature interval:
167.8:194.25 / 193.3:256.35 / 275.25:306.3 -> 9.2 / 4.23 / 3.87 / 4.09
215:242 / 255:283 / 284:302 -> -3.3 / 2.74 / 3.85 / 3.44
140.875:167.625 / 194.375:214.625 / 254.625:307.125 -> -2.4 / 4.01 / 3.86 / 3.95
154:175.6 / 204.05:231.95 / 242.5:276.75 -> 2.6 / 3.96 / 3.7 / 3.82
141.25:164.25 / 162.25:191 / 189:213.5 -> 0.1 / 4.01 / 4.38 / 4.2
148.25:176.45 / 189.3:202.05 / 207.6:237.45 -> -2.5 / 4.01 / 3.06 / 3.48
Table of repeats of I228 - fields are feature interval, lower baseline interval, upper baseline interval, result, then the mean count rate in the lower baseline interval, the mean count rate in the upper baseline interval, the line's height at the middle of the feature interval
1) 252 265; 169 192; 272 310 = 0.014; 4.25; 3.88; 3.99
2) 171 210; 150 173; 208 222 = -0.145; 3.97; 3.7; 3.82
